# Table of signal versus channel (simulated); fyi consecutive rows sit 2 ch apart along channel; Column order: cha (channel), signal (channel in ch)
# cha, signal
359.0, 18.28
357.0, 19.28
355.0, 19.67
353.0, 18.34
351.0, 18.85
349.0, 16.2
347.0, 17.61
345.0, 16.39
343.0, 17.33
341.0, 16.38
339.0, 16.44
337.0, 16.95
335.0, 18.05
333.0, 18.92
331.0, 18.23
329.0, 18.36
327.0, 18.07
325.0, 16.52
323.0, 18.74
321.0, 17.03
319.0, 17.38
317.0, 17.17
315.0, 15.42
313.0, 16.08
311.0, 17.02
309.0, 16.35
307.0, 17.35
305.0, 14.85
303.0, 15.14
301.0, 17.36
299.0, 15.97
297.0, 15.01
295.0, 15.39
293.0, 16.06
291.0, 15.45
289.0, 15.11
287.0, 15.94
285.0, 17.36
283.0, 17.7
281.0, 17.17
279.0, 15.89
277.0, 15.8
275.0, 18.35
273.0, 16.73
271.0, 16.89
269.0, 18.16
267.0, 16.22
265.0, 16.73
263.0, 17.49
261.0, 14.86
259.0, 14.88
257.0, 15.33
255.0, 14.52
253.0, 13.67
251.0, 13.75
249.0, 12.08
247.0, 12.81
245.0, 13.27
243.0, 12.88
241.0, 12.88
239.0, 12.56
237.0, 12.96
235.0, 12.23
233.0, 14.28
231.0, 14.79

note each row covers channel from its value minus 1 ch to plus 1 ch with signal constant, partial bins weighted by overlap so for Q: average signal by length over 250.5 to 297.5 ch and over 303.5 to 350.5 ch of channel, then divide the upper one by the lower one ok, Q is 1.06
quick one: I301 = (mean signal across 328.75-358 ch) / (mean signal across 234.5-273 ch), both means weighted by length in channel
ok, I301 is 1.23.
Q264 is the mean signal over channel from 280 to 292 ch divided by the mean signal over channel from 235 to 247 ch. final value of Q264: 1.28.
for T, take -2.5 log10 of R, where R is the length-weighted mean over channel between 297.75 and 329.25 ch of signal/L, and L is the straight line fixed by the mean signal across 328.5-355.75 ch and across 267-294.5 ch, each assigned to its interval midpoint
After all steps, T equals 0.028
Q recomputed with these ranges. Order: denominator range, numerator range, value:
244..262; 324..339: 1.28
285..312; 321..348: 1.10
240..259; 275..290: 1.22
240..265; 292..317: 1.13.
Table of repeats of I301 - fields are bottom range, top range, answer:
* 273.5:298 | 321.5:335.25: 1.11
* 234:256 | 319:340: 1.36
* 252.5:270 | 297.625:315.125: 1.02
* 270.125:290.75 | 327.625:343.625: 1.06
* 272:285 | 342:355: 1.04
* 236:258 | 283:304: 1.20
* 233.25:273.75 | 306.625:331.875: 1.18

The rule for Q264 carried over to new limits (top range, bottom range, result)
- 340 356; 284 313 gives 1.10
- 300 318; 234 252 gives 1.27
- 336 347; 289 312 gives 1.05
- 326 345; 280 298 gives 1.09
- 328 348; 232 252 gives 1.35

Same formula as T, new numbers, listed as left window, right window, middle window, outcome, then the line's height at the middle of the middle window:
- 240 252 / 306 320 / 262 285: -0.18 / 14.5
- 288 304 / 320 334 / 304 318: 0.03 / 16.8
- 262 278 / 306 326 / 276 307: 0.06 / 17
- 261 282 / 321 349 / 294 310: 0.08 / 17.1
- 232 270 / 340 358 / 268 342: -0.04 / 16.2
